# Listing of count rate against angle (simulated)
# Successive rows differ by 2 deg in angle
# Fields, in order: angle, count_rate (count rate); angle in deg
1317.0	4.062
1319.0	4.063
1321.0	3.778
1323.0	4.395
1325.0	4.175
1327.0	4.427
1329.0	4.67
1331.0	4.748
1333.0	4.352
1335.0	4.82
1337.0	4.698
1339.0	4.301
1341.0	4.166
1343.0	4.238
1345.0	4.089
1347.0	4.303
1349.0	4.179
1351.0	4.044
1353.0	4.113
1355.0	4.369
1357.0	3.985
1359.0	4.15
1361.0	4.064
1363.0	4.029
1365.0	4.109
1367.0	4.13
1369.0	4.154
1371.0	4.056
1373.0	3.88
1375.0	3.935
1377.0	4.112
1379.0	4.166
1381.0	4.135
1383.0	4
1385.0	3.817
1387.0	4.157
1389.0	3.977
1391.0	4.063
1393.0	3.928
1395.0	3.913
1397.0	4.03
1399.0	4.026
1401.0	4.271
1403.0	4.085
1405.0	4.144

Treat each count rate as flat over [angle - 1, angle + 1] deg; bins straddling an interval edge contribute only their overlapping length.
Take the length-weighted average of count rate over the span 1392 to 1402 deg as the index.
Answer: 4.03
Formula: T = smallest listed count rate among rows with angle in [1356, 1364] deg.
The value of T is 3.985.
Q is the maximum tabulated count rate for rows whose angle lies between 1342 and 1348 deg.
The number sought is 4.303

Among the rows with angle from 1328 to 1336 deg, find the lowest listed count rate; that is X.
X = 4.352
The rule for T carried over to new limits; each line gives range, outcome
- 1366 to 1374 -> 3.88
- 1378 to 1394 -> 3.817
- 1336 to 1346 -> 4.089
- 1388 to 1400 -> 3.913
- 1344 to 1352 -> 4.044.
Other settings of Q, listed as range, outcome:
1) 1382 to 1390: 4.157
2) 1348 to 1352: 4.179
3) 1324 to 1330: 4.67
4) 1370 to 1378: 4.112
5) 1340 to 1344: 4.238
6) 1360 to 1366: 4.109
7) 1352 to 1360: 4.369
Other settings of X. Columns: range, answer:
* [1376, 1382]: 4.112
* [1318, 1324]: 3.778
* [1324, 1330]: 4.175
